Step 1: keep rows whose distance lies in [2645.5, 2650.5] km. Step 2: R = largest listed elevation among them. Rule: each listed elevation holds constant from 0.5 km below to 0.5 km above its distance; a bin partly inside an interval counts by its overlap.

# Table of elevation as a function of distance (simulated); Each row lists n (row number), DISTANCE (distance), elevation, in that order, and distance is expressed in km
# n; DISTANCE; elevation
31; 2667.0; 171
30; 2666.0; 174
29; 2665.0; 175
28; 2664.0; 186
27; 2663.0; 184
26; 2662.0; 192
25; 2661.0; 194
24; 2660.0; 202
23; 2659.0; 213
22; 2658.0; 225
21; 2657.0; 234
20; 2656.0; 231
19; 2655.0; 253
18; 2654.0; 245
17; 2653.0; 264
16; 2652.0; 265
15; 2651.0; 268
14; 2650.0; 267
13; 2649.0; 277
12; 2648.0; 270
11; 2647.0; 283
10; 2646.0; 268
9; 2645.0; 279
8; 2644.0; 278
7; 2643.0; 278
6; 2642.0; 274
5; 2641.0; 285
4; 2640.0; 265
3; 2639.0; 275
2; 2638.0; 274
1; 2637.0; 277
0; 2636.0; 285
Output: 283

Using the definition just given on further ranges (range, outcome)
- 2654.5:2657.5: 253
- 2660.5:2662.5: 194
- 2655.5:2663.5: 234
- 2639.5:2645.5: 285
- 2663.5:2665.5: 186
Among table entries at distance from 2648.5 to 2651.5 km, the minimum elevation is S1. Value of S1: 267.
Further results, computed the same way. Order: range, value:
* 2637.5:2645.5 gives 265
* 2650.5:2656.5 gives 231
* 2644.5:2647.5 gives 268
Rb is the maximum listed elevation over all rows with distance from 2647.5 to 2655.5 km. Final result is 277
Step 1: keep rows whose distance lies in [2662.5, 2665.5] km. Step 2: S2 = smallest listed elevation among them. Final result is 175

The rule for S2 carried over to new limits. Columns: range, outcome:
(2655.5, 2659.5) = 213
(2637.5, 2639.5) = 274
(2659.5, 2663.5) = 184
